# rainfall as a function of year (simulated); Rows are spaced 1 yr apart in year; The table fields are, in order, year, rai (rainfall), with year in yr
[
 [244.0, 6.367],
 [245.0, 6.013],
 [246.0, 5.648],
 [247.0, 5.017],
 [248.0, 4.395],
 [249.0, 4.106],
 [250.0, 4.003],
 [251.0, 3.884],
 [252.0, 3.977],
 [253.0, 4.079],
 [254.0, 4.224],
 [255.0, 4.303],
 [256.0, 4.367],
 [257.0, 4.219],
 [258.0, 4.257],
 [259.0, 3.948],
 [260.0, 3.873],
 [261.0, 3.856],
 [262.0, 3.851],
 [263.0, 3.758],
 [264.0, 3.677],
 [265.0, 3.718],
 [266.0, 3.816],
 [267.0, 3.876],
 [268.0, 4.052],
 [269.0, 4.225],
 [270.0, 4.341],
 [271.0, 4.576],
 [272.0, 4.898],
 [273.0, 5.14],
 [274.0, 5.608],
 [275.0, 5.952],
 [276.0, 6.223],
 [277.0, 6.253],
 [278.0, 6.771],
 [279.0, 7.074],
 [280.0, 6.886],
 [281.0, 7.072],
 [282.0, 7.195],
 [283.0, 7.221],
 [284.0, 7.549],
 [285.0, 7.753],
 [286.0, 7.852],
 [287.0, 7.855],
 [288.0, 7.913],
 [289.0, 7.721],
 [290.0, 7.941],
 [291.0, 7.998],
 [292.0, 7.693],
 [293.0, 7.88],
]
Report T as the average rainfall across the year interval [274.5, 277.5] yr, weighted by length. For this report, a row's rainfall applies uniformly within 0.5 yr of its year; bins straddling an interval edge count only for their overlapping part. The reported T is 6.14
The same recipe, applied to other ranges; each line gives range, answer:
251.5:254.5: 4.09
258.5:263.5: 3.86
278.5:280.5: 6.98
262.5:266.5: 3.74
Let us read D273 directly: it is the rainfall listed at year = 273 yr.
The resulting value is 5.14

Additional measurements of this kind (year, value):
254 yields 4.224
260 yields 3.873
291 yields 7.998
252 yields 3.977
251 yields 3.884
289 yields 7.721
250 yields 4.003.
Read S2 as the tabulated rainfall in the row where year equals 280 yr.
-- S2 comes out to 6.886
